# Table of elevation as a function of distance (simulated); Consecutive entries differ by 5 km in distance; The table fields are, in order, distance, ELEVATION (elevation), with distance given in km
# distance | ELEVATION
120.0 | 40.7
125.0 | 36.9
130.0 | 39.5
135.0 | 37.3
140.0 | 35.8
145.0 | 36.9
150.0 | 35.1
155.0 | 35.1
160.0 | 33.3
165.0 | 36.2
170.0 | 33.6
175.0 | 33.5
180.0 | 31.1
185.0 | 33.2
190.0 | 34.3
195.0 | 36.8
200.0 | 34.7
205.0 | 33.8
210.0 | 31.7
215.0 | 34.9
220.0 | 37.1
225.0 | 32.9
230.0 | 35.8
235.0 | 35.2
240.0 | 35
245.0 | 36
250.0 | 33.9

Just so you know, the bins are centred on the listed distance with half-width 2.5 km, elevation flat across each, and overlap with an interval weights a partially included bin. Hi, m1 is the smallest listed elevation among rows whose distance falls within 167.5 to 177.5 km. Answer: 33.5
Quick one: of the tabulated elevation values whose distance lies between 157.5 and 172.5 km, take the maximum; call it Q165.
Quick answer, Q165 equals 36.2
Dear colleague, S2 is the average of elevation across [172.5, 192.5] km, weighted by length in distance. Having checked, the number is 33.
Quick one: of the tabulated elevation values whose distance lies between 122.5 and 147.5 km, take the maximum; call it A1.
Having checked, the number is 39.5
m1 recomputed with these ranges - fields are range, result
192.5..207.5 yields 33.8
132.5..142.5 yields 35.8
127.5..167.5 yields 33.3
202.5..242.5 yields 31.7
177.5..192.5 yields 31.1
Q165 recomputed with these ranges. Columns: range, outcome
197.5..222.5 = 37.1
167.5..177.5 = 33.6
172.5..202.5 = 36.8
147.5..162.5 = 35.1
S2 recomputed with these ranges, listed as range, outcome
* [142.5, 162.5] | 35.1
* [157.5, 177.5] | 34.1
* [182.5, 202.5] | 34.8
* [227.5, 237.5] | 35.5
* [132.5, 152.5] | 36.3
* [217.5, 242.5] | 35.2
